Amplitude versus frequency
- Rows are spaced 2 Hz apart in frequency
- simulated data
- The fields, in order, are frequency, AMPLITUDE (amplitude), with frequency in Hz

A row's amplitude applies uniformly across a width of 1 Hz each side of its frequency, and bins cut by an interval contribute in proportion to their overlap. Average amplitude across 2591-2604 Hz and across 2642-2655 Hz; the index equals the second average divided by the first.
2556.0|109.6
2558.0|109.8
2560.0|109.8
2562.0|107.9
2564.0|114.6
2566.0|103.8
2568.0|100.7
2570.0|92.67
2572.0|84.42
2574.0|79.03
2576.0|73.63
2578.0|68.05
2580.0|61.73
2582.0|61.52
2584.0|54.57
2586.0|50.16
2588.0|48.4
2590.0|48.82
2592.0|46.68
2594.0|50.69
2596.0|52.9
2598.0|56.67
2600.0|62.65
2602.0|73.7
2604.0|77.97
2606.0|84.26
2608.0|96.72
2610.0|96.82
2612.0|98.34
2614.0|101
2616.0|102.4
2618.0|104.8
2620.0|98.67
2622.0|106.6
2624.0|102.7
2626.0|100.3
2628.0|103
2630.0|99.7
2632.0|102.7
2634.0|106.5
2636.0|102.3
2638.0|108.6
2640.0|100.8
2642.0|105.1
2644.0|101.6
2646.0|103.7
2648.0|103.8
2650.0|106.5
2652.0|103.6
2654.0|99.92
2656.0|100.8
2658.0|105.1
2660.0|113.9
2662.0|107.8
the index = 1.8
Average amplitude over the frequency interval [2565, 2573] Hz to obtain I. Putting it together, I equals 95.4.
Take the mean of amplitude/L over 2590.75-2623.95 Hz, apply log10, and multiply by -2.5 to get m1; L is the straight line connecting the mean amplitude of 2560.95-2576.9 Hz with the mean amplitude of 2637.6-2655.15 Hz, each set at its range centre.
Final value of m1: 0.21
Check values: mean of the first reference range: 94.8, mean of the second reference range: 104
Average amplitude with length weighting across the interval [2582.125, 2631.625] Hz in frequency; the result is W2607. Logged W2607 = 79.9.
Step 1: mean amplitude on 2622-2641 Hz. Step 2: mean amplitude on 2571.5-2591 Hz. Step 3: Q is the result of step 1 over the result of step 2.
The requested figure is 1.65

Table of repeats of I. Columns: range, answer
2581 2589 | 53.7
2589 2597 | 49.8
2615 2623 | 103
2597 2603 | 64.3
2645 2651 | 105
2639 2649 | 103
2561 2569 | 107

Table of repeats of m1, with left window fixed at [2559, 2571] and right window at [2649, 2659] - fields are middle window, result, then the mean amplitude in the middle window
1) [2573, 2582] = 0.44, 69.6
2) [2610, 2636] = 0.02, 102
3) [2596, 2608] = 0.41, 71.7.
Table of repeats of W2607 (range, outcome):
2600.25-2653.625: 99.2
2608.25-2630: 101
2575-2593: 57.1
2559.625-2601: 72.3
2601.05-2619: 92.9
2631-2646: 104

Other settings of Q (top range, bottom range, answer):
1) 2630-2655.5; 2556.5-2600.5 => 1.38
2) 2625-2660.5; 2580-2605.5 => 1.79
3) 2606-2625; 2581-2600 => 1.89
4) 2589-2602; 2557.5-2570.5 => 0.52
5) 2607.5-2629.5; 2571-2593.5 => 1.65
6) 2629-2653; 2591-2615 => 1.39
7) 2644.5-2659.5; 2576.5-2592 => 1.85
